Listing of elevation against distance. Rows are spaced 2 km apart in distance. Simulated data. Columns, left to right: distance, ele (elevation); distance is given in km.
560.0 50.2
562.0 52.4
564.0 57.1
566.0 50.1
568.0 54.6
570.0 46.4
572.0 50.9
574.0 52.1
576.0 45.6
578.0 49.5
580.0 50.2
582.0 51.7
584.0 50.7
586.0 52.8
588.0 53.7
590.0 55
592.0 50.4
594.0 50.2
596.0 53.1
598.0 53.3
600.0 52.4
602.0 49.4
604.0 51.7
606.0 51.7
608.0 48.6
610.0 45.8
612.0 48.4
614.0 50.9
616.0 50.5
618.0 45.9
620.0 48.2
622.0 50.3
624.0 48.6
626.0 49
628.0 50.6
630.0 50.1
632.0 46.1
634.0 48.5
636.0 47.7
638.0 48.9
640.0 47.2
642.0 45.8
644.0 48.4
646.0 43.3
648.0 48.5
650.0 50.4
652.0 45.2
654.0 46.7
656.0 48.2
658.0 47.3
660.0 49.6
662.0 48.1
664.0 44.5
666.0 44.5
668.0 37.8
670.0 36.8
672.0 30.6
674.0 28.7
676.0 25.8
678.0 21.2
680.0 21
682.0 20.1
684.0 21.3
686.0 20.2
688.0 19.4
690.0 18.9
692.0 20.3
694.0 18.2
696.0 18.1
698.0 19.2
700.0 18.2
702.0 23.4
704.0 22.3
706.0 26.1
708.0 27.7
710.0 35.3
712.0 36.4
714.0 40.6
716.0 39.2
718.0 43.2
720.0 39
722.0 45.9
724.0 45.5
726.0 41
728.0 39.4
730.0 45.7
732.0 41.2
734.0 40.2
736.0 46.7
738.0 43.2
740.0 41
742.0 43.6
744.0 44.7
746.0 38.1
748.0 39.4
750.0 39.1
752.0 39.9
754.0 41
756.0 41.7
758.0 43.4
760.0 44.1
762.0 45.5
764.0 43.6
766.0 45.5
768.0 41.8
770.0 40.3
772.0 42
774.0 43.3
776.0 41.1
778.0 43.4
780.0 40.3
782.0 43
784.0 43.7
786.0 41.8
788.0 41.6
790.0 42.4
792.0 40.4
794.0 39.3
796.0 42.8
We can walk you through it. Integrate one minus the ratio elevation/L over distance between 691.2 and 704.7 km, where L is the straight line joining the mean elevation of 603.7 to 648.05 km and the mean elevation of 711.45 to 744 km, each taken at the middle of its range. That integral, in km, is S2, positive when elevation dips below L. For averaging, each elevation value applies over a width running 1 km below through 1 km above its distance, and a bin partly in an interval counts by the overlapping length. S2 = 7.4 km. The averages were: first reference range 48.4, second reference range 42.1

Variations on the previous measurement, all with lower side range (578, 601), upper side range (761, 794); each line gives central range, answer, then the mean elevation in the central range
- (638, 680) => 6.0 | 41.6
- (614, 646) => 1.1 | 48.3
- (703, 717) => 4.1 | 32.5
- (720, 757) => 2.0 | 42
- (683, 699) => 9.4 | 19.4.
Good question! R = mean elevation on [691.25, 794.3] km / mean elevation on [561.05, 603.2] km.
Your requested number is 0.7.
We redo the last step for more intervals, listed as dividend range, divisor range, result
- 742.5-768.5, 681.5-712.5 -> 1.86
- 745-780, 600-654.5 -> 0.86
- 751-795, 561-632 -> 0.84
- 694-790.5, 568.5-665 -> 0.79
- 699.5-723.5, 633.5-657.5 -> 0.71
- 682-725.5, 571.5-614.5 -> 0.56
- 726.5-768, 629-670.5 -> 0.91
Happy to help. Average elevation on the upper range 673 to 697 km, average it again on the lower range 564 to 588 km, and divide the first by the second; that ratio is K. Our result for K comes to 0.42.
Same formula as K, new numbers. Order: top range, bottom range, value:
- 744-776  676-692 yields 2.03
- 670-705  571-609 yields 0.43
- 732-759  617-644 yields 0.86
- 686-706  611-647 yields 0.42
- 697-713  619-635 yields 0.53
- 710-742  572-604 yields 0.81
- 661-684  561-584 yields 0.63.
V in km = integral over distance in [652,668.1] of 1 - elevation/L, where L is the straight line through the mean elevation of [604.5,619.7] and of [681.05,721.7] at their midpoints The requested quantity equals -4.0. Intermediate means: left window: 48.9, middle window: 46.2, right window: 26.7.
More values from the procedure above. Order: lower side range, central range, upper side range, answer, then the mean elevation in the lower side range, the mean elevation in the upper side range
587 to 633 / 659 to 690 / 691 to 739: 7.4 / 50.2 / 34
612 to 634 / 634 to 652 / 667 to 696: -3.2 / 49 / 24.1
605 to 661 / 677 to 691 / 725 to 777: 7.8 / 48.2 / 42.2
